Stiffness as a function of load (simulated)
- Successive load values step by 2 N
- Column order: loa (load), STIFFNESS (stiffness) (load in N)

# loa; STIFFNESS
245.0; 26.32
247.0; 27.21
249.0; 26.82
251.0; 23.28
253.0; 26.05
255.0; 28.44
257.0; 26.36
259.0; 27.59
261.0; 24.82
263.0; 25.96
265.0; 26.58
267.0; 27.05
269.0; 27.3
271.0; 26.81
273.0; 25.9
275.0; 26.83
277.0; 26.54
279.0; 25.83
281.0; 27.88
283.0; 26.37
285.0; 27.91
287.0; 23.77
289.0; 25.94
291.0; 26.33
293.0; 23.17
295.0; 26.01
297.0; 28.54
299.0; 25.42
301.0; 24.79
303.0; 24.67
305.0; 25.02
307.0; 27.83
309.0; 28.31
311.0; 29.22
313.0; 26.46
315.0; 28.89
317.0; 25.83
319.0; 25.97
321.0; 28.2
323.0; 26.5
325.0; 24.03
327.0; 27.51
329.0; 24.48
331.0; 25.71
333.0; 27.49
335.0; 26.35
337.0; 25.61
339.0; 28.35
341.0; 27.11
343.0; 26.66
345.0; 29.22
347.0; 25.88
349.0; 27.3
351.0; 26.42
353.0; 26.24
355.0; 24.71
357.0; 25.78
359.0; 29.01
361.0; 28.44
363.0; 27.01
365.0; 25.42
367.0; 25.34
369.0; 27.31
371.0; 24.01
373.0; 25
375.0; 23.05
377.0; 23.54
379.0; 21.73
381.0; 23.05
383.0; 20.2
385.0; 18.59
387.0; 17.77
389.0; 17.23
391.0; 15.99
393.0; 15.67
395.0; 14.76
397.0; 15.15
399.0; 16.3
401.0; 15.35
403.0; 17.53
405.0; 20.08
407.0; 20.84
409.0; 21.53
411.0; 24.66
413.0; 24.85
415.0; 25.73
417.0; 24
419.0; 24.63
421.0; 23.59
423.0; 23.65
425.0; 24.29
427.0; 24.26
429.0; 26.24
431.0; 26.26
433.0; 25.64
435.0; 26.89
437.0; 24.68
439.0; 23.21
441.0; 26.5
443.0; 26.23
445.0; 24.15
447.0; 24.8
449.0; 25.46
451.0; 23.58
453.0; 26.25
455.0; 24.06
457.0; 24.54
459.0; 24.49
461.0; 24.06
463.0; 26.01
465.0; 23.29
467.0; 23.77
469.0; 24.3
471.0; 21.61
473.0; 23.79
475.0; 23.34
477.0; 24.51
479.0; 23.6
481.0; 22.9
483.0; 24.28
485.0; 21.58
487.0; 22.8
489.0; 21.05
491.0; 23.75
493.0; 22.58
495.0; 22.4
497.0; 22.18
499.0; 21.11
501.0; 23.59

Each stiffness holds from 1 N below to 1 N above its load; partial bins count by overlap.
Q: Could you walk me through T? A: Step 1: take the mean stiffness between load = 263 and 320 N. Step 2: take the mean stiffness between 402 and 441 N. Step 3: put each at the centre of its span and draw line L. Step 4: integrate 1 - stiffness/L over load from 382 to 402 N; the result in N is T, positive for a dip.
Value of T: 6.4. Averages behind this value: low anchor 26.5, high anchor 23.9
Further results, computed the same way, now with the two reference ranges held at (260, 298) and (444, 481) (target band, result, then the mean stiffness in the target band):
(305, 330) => -0.98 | 26.9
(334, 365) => -1.72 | 26.9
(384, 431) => 7.78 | 20.7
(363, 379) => 0.30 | 24.8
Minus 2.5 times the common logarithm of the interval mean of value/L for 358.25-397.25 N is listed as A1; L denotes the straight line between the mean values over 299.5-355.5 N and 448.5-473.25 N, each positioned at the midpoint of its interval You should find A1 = 0.171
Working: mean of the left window 26.6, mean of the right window 24.2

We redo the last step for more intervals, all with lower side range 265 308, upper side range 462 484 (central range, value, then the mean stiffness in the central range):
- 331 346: -0.07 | 27.2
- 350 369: -0.05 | 26.5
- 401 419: 0.11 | 22.1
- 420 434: -0.02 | 24.8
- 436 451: -0.03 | 24.9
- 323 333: 0.00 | 25.7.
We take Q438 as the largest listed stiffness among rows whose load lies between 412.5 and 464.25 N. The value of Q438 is 26.89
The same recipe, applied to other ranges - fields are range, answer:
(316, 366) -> 29.22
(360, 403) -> 28.44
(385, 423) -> 25.73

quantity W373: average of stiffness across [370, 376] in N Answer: 24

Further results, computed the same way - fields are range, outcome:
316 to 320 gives 25.9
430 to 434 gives 26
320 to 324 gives 27.4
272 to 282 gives 26.6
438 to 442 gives 24.9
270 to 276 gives 26.5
